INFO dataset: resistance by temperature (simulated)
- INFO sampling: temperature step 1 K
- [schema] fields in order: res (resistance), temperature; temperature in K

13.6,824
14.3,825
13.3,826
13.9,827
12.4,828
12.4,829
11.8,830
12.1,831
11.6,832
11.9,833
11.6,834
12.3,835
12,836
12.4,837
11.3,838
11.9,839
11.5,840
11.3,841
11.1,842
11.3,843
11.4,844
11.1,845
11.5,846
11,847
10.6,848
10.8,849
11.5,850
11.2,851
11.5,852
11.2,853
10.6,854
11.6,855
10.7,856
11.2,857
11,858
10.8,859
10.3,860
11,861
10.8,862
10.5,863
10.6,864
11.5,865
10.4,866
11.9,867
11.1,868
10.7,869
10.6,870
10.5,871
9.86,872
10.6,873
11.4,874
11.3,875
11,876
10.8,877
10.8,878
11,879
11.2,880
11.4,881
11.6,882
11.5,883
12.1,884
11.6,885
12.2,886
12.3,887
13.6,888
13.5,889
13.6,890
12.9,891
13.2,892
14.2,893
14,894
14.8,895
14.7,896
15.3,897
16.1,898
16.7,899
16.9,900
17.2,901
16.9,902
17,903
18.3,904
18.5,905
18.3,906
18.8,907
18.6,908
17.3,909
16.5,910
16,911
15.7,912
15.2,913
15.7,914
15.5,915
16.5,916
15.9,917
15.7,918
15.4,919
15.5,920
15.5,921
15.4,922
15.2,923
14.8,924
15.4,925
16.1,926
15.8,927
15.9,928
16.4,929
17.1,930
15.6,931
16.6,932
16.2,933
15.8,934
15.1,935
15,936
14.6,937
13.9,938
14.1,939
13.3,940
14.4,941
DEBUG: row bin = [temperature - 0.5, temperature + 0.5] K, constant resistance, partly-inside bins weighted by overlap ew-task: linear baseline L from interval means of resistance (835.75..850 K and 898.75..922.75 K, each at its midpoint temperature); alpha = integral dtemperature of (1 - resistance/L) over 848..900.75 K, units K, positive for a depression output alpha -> 7.0 K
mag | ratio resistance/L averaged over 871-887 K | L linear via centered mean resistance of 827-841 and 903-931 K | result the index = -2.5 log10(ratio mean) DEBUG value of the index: 0.27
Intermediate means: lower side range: 12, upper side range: 16.3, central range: 11.2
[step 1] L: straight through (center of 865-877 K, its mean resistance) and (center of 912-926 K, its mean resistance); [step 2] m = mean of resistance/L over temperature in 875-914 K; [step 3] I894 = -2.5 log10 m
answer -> -0.10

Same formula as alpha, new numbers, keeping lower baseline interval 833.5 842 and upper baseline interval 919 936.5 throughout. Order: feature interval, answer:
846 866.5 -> 2.61 K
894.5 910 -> -2.55 K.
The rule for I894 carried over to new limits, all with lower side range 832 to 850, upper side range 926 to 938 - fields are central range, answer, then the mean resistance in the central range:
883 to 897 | 0.04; 13.3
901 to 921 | -0.13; 16.7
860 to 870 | 0.16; 10.9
